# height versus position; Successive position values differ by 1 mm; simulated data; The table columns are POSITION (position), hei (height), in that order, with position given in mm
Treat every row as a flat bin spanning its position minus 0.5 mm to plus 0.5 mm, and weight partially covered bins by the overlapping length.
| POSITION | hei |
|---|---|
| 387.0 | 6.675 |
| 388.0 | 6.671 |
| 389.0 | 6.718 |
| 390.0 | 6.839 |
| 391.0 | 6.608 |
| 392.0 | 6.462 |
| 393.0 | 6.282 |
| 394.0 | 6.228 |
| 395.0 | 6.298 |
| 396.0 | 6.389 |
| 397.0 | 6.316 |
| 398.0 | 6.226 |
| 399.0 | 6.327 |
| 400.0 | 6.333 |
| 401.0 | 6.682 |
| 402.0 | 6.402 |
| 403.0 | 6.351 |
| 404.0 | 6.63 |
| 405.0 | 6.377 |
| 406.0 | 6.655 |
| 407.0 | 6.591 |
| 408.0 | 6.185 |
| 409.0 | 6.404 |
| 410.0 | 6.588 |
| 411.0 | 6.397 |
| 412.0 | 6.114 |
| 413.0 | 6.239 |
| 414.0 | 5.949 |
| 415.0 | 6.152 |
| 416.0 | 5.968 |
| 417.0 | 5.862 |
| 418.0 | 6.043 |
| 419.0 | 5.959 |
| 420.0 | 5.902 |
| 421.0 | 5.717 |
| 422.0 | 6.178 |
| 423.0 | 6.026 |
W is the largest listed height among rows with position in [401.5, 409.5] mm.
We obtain 6.655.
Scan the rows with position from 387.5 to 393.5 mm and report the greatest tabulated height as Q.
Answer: 6.839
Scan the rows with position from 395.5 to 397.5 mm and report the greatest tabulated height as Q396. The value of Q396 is 6.389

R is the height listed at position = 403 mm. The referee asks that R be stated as 6.351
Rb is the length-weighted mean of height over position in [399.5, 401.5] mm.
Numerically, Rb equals 6.51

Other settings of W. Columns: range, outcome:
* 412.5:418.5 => 6.239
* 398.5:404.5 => 6.682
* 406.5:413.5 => 6.591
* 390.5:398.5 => 6.608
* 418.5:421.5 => 5.959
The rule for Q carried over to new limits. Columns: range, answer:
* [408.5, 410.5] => 6.588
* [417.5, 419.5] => 6.043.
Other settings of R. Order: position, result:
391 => 6.608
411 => 6.397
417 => 5.862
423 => 6.026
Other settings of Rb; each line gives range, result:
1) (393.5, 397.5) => 6.31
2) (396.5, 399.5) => 6.29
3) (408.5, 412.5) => 6.38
